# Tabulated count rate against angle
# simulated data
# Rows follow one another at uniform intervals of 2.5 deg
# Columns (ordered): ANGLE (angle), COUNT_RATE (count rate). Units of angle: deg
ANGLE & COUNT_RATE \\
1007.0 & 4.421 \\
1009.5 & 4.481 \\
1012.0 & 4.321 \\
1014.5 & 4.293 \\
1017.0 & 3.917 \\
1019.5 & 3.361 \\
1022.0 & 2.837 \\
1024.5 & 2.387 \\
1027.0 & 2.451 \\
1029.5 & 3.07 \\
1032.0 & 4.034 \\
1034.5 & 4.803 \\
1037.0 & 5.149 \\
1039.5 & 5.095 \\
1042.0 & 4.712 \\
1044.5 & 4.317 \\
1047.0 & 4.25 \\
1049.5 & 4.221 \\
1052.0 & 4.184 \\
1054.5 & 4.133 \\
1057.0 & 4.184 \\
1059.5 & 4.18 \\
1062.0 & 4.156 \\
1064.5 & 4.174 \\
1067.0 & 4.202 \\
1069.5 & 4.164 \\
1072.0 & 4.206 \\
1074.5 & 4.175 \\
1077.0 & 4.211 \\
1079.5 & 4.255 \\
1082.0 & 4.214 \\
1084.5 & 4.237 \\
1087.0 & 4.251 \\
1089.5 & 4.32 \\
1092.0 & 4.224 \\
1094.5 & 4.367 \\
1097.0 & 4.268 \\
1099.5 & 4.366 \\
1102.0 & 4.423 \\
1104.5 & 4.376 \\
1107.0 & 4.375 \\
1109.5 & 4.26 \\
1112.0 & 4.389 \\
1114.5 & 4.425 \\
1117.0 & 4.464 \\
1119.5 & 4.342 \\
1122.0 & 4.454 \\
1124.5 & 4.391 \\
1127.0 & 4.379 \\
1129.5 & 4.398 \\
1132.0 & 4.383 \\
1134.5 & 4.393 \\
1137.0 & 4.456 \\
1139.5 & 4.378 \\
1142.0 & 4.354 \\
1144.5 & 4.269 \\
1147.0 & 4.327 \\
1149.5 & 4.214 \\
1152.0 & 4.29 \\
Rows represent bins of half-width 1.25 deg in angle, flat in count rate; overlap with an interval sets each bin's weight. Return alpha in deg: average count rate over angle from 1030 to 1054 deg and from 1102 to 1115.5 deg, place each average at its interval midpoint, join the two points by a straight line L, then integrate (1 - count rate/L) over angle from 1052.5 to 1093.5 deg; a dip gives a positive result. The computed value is 2.0 deg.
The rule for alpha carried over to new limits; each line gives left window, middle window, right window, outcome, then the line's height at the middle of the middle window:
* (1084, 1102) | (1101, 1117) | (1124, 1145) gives -0.18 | 4.33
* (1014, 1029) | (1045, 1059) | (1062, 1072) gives -1.33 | 3.84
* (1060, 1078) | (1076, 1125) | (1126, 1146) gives -0.64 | 4.27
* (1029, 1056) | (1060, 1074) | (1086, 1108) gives 0.60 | 4.37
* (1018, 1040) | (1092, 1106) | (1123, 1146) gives -0.74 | 4.13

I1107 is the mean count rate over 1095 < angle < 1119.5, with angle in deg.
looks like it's 4.37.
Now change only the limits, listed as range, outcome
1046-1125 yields 4.28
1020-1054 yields 3.95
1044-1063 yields 4.2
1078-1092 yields 4.25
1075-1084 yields 4.22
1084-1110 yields 4.32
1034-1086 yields 4.34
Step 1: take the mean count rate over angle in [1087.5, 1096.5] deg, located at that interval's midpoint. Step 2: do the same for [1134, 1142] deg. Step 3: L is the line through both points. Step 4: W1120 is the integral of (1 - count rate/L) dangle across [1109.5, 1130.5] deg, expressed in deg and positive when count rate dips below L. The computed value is -0.2 deg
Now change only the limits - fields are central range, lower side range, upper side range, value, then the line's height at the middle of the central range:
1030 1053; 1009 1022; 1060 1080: -2.4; 4.06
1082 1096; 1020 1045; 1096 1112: -0.1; 4.25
